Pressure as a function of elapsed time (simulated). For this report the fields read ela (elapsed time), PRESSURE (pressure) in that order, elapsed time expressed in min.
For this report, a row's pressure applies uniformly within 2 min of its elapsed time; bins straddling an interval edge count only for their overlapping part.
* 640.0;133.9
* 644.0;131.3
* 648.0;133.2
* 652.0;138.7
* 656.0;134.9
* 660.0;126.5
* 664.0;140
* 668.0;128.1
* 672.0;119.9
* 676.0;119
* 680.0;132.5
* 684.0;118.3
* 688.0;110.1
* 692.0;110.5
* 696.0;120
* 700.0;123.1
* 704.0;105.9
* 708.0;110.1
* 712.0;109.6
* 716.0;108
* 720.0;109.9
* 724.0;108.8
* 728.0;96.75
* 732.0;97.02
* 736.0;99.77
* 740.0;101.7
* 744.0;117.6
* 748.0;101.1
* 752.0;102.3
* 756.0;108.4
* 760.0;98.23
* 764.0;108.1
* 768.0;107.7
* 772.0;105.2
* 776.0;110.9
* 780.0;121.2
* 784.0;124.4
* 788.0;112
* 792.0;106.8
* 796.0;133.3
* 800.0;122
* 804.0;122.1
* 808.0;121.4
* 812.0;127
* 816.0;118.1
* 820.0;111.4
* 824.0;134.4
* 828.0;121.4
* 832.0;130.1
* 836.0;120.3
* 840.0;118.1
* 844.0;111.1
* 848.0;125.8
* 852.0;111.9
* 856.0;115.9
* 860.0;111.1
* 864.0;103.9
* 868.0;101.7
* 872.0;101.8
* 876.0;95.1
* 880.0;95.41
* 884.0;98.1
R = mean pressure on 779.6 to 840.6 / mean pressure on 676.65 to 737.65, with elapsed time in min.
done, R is 1.1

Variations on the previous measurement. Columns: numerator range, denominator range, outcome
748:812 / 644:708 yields 0.92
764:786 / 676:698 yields 0.96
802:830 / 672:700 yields 1.03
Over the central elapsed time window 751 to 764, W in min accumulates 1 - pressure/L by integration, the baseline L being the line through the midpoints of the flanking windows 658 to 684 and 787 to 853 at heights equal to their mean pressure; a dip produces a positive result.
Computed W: 2.1 min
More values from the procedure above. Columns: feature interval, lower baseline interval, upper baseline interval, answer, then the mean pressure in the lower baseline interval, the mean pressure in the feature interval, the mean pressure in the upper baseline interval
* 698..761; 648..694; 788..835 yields 9.1 min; 126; 106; 122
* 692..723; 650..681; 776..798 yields 3.4 min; 130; 112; 119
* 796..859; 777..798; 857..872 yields -5.0 min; 119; 121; 106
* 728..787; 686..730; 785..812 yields 4.4 min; 110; 107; 120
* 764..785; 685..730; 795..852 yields 0.8 min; 110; 113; 122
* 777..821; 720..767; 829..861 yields -3.2 min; 104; 120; 118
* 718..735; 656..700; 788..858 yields 2.7 min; 123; 103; 120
